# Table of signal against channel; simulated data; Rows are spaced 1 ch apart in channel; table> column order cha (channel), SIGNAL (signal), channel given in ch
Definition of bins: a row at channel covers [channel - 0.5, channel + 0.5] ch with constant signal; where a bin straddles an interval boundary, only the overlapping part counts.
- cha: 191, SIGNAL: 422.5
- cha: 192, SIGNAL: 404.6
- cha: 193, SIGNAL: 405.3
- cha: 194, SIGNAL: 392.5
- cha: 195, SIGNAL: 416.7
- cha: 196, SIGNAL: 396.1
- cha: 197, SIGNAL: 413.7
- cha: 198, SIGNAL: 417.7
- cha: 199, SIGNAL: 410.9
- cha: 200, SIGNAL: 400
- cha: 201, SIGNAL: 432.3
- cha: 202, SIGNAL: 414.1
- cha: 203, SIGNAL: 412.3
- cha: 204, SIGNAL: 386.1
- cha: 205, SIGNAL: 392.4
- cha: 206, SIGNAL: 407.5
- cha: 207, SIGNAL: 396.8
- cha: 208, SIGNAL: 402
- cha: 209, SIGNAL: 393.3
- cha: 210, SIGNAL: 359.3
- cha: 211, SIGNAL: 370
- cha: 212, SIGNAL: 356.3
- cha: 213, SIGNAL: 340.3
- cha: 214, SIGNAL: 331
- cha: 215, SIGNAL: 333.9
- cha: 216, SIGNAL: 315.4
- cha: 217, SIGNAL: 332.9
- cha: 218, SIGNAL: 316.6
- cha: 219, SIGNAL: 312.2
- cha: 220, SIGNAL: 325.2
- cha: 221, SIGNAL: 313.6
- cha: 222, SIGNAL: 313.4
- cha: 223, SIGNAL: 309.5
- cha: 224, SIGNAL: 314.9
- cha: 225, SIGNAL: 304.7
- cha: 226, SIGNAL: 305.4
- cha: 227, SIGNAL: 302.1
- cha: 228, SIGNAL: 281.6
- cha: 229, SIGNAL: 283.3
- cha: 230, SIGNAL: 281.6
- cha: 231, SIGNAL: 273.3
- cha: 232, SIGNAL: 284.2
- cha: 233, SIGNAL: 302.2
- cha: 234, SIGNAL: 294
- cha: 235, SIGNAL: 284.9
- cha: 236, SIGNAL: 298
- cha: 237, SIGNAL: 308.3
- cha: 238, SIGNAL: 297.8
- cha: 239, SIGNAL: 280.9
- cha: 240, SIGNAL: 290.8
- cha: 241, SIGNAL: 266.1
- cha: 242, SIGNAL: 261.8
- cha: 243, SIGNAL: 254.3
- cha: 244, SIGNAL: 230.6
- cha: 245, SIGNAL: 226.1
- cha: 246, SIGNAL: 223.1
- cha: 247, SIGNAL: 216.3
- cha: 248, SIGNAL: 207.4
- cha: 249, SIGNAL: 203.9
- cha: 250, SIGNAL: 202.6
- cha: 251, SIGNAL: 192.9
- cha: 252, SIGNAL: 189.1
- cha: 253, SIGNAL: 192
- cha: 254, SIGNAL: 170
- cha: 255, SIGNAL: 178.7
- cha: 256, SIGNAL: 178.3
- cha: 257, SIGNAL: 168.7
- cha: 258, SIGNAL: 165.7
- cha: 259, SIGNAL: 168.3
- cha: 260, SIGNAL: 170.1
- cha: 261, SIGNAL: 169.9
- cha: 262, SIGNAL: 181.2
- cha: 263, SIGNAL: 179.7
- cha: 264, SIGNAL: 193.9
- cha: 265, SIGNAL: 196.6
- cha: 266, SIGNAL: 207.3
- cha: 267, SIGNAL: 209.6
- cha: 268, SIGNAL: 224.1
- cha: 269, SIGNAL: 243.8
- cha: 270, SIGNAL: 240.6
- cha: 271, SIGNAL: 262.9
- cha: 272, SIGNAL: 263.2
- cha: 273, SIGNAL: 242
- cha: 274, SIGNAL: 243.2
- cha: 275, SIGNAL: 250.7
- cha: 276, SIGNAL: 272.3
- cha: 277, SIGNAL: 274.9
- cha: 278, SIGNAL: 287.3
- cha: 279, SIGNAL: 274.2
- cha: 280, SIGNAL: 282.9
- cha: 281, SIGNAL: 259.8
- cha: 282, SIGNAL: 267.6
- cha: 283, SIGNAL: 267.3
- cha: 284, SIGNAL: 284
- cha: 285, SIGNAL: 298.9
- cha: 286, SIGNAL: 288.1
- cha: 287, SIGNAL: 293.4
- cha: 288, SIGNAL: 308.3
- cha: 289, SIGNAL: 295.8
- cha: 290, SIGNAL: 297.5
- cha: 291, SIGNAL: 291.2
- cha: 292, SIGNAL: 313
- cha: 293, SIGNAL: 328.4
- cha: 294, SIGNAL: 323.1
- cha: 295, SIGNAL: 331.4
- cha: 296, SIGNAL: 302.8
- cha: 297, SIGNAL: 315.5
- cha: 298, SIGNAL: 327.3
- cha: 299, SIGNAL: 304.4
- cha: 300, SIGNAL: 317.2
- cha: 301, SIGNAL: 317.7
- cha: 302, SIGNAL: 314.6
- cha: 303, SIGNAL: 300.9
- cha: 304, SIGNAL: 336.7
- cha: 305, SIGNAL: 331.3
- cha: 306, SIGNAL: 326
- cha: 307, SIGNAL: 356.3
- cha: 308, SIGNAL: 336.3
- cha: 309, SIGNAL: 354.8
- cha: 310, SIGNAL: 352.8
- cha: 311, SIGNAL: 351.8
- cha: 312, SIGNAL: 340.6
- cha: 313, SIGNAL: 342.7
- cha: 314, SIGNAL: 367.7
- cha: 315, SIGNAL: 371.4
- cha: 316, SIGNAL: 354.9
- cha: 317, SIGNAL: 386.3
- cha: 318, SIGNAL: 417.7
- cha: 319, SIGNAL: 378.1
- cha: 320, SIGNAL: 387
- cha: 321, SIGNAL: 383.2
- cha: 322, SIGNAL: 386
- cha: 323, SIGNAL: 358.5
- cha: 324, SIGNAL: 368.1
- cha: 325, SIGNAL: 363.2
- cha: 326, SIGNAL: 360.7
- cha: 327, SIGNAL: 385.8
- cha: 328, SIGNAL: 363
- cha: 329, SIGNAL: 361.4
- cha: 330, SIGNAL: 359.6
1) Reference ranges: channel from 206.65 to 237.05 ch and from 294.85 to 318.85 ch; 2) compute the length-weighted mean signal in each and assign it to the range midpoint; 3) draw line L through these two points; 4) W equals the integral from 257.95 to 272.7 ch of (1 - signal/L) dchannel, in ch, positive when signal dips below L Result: 5.5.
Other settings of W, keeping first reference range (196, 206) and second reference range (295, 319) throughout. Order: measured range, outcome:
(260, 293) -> 9.6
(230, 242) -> 3.1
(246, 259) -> 6.4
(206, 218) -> 1.3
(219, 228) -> 1.9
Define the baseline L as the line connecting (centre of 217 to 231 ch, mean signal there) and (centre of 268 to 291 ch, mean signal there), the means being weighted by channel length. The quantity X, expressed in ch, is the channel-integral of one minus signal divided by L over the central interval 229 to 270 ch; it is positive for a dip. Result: 8.9 ch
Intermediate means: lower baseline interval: 305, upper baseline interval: 272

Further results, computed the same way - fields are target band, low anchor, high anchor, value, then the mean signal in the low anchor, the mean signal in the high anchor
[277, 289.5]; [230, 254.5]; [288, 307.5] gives 0.7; 249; 317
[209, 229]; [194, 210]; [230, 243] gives 1.3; 404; 285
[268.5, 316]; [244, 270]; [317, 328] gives -1.7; 196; 378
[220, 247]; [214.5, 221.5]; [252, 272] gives -0.6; 321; 196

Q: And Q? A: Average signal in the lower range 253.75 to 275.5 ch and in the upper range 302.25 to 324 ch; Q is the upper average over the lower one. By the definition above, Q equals 1.74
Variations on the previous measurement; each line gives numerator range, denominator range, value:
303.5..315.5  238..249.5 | 1.42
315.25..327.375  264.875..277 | 1.57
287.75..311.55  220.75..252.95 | 1.21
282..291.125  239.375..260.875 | 1.40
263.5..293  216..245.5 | 0.91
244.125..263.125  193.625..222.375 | 0.51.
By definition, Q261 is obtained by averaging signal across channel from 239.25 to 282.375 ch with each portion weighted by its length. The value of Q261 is 223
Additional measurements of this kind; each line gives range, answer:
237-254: 234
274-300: 293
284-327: 338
